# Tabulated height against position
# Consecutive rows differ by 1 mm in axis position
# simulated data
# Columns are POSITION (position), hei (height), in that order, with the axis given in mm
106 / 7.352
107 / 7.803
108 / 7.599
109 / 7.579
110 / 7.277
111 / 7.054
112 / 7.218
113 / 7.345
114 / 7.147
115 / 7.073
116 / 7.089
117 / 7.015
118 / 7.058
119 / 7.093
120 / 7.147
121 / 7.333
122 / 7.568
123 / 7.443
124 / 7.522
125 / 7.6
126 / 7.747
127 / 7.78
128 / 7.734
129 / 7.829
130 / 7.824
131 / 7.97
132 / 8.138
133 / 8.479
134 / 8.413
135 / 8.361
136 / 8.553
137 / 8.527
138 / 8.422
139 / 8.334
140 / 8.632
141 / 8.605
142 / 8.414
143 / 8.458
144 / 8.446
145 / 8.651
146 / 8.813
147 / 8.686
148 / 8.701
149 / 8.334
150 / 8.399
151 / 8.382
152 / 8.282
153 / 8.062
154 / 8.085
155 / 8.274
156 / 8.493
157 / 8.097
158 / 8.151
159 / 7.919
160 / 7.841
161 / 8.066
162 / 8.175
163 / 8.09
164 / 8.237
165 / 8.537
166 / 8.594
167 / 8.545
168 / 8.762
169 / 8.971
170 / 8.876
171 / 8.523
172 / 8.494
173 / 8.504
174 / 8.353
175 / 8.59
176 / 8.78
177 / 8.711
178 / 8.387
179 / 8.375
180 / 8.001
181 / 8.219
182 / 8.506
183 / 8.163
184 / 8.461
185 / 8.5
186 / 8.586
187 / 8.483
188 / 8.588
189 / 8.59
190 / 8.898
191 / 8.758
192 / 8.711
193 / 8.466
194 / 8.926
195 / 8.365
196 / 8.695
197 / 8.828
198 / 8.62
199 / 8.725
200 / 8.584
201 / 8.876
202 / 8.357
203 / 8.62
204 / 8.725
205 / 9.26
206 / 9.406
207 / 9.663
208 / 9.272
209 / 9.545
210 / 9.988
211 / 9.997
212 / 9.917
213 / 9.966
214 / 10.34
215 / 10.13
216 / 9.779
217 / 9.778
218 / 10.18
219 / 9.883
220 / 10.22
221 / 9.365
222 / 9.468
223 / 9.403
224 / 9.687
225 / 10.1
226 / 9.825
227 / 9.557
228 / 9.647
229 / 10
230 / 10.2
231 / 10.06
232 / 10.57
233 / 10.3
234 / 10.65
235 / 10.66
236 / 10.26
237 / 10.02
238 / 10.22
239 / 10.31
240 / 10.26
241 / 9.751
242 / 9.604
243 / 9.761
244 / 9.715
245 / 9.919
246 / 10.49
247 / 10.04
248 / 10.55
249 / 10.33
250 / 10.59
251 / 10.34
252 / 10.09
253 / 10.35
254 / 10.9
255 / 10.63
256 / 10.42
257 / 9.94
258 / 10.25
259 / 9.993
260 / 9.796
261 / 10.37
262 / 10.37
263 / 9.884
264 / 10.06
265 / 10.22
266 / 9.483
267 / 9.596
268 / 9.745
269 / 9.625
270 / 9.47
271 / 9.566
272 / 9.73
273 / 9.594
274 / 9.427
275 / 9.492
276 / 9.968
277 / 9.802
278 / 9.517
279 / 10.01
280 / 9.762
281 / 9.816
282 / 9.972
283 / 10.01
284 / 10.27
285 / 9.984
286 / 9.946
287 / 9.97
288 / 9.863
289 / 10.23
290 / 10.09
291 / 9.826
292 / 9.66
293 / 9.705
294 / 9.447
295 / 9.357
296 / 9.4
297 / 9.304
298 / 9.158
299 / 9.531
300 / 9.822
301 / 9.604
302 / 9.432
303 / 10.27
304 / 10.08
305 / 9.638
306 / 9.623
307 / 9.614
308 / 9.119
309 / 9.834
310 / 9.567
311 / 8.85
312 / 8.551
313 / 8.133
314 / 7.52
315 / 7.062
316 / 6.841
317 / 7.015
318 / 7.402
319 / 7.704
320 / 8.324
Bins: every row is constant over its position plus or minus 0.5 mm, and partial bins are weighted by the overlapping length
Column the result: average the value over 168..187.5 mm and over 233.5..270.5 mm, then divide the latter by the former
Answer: 1.2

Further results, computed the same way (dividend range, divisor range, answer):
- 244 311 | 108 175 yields 1.22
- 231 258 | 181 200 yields 1.19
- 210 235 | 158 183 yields 1.19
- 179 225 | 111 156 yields 1.14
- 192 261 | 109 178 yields 1.21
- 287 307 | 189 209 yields 1.10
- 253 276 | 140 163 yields 1.19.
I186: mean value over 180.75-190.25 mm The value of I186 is 8.5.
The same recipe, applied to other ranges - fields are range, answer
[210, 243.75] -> 9.99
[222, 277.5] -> 10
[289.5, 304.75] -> 9.65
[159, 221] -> 8.86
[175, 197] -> 8.54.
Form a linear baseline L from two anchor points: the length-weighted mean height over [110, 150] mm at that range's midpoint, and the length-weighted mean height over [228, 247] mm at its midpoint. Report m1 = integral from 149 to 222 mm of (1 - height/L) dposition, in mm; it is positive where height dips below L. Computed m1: 2.2 mm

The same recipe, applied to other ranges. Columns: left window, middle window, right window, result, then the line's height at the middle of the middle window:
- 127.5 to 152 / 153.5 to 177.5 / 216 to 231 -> 1.1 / 8.82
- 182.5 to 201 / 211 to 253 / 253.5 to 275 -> -3.1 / 9.35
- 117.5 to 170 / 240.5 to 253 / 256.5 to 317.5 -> -1.3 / 9.15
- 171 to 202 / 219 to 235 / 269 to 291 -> -1.5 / 9.11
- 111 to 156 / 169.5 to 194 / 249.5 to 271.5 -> 0.7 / 8.77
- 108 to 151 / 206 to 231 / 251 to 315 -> -2.4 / 8.96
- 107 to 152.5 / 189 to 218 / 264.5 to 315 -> -1.7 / 8.68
